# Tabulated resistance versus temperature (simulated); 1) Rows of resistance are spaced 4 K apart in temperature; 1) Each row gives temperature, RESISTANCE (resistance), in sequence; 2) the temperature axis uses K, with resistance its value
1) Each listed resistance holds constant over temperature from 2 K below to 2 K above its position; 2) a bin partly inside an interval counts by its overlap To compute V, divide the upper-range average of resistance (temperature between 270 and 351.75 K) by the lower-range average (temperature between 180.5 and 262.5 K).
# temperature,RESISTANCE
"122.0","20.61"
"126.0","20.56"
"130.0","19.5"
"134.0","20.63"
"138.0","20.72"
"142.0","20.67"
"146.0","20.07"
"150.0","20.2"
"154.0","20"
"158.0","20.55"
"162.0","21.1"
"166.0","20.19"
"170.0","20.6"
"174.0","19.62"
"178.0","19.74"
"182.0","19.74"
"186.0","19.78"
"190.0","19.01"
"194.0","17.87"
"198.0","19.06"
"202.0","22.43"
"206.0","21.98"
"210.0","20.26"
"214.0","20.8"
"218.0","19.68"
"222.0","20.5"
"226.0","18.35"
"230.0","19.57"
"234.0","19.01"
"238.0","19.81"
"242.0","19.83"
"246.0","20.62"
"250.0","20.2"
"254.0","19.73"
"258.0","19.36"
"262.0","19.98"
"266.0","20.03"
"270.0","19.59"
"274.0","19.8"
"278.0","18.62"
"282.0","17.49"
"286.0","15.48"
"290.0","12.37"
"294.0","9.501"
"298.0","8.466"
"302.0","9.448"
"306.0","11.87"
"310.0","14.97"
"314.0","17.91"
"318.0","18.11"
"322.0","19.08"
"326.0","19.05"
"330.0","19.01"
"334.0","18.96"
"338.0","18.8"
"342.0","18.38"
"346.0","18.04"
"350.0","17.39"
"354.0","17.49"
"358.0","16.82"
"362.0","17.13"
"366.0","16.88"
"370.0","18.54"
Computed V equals 0.82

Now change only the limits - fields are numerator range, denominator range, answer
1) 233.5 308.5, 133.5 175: 0.83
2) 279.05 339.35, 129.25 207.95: 0.76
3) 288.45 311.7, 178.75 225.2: 0.55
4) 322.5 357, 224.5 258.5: 0.94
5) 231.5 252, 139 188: 0.98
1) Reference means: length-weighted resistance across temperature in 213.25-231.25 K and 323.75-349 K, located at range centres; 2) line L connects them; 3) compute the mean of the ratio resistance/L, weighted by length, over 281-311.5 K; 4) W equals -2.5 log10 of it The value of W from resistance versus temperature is 0.48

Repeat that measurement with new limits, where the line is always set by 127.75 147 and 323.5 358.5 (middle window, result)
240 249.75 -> -0.05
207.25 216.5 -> -0.05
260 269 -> -0.05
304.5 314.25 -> 0.27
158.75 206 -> -0.01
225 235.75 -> 0.02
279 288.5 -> 0.15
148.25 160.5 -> -0.01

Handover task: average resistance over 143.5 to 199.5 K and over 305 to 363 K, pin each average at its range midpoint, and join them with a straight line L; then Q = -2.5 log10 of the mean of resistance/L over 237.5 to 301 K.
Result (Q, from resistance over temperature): 0.072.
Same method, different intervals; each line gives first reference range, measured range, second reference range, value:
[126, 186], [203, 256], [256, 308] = -0.15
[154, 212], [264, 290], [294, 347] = -0.04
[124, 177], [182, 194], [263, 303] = -0.02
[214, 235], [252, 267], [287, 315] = -0.22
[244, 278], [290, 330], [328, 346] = 0.30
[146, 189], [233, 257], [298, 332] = -0.12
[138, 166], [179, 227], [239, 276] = 0.01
